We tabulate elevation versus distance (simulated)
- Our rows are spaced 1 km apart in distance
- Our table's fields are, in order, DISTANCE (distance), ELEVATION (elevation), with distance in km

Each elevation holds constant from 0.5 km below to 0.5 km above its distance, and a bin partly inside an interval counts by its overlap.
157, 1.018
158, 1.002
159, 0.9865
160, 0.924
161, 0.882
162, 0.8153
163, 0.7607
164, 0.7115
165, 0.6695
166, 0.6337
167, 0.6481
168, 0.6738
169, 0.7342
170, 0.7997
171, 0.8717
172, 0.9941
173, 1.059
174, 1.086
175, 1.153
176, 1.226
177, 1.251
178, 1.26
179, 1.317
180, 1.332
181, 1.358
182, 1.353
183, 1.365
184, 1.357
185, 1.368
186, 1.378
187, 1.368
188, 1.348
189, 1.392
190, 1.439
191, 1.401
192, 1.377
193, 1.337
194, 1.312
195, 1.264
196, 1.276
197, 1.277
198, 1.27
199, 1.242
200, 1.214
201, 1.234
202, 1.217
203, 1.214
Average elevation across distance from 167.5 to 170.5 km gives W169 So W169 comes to 0.736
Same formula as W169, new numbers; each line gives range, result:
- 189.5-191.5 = 1.42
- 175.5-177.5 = 1.24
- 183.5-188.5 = 1.36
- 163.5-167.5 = 0.666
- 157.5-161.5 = 0.949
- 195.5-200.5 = 1.26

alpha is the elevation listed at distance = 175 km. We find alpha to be 1.153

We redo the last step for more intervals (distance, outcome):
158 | 1.002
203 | 1.214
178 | 1.26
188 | 1.348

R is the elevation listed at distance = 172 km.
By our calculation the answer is 0.9941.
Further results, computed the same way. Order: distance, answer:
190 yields 1.439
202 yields 1.217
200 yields 1.214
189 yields 1.392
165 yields 0.6695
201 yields 1.234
